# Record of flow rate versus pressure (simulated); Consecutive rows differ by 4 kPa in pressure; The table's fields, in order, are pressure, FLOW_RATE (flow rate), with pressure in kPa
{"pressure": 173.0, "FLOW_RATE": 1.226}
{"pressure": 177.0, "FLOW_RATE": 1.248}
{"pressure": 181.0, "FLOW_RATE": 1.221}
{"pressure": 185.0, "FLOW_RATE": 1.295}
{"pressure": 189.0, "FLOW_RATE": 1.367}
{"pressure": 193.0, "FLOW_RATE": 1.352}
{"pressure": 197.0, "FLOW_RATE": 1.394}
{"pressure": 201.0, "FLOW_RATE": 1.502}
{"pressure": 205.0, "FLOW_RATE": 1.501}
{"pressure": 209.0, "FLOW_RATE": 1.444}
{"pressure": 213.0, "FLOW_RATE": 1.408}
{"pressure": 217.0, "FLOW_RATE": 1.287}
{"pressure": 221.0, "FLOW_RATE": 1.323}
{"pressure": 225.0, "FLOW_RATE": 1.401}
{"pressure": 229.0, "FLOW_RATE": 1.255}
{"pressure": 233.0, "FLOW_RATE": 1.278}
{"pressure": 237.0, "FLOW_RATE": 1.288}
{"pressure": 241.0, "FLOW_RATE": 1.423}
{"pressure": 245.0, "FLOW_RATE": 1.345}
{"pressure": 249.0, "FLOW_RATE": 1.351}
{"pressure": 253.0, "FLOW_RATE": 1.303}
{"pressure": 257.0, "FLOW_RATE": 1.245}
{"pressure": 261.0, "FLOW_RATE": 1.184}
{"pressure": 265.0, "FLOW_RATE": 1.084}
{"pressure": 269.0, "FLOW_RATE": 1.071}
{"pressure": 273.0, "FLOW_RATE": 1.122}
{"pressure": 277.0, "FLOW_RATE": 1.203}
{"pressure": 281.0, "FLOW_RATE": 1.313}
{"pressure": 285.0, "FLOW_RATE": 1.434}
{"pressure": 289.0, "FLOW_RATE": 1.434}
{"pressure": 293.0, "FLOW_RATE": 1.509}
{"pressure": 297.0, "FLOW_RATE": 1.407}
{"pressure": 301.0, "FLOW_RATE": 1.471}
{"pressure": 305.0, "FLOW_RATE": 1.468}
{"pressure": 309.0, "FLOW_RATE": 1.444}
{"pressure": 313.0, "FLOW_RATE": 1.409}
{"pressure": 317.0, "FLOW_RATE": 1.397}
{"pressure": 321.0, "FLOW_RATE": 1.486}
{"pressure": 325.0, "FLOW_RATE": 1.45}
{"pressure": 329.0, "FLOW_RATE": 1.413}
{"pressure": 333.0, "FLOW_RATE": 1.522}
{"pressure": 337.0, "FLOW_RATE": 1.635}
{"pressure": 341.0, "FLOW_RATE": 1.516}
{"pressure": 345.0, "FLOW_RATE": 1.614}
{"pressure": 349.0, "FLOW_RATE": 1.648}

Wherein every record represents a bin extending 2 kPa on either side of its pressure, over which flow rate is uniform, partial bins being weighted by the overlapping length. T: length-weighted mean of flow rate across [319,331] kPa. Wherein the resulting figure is 1.45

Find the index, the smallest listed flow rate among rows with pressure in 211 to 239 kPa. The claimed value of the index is 1.255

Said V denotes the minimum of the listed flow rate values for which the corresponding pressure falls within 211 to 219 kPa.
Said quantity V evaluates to 1.287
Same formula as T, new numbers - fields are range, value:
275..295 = 1.38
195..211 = 1.46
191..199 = 1.37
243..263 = 1.29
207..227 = 1.37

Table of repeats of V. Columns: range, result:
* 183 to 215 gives 1.295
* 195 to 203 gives 1.394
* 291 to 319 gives 1.397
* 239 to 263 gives 1.184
